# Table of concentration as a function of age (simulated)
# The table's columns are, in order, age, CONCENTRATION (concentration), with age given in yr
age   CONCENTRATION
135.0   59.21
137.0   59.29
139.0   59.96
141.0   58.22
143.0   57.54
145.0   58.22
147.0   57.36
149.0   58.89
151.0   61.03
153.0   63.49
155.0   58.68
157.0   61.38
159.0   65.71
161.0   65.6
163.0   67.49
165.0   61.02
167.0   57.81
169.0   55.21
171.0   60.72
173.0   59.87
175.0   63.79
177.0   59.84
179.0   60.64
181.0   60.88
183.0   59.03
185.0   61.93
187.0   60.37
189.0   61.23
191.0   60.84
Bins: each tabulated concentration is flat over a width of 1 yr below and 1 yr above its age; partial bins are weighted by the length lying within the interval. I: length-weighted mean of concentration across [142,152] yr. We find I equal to 58.6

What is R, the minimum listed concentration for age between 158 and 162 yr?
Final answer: 65.6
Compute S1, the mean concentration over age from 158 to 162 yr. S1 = 65.7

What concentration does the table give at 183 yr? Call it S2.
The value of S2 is 59.03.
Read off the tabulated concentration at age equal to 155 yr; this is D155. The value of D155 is 58.68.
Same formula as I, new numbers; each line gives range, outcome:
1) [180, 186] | 60.6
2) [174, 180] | 61.4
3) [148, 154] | 61.1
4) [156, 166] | 64.2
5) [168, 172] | 58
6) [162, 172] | 60.5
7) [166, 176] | 59.5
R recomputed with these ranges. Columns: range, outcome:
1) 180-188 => 59.03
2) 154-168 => 57.81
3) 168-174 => 55.21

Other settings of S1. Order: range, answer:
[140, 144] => 57.9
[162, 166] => 64.3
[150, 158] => 61.1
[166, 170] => 56.5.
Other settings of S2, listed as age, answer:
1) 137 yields 59.29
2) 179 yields 60.64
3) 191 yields 60.84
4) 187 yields 60.37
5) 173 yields 59.87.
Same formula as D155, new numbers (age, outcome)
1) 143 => 57.54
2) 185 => 61.93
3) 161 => 65.6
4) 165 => 61.02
